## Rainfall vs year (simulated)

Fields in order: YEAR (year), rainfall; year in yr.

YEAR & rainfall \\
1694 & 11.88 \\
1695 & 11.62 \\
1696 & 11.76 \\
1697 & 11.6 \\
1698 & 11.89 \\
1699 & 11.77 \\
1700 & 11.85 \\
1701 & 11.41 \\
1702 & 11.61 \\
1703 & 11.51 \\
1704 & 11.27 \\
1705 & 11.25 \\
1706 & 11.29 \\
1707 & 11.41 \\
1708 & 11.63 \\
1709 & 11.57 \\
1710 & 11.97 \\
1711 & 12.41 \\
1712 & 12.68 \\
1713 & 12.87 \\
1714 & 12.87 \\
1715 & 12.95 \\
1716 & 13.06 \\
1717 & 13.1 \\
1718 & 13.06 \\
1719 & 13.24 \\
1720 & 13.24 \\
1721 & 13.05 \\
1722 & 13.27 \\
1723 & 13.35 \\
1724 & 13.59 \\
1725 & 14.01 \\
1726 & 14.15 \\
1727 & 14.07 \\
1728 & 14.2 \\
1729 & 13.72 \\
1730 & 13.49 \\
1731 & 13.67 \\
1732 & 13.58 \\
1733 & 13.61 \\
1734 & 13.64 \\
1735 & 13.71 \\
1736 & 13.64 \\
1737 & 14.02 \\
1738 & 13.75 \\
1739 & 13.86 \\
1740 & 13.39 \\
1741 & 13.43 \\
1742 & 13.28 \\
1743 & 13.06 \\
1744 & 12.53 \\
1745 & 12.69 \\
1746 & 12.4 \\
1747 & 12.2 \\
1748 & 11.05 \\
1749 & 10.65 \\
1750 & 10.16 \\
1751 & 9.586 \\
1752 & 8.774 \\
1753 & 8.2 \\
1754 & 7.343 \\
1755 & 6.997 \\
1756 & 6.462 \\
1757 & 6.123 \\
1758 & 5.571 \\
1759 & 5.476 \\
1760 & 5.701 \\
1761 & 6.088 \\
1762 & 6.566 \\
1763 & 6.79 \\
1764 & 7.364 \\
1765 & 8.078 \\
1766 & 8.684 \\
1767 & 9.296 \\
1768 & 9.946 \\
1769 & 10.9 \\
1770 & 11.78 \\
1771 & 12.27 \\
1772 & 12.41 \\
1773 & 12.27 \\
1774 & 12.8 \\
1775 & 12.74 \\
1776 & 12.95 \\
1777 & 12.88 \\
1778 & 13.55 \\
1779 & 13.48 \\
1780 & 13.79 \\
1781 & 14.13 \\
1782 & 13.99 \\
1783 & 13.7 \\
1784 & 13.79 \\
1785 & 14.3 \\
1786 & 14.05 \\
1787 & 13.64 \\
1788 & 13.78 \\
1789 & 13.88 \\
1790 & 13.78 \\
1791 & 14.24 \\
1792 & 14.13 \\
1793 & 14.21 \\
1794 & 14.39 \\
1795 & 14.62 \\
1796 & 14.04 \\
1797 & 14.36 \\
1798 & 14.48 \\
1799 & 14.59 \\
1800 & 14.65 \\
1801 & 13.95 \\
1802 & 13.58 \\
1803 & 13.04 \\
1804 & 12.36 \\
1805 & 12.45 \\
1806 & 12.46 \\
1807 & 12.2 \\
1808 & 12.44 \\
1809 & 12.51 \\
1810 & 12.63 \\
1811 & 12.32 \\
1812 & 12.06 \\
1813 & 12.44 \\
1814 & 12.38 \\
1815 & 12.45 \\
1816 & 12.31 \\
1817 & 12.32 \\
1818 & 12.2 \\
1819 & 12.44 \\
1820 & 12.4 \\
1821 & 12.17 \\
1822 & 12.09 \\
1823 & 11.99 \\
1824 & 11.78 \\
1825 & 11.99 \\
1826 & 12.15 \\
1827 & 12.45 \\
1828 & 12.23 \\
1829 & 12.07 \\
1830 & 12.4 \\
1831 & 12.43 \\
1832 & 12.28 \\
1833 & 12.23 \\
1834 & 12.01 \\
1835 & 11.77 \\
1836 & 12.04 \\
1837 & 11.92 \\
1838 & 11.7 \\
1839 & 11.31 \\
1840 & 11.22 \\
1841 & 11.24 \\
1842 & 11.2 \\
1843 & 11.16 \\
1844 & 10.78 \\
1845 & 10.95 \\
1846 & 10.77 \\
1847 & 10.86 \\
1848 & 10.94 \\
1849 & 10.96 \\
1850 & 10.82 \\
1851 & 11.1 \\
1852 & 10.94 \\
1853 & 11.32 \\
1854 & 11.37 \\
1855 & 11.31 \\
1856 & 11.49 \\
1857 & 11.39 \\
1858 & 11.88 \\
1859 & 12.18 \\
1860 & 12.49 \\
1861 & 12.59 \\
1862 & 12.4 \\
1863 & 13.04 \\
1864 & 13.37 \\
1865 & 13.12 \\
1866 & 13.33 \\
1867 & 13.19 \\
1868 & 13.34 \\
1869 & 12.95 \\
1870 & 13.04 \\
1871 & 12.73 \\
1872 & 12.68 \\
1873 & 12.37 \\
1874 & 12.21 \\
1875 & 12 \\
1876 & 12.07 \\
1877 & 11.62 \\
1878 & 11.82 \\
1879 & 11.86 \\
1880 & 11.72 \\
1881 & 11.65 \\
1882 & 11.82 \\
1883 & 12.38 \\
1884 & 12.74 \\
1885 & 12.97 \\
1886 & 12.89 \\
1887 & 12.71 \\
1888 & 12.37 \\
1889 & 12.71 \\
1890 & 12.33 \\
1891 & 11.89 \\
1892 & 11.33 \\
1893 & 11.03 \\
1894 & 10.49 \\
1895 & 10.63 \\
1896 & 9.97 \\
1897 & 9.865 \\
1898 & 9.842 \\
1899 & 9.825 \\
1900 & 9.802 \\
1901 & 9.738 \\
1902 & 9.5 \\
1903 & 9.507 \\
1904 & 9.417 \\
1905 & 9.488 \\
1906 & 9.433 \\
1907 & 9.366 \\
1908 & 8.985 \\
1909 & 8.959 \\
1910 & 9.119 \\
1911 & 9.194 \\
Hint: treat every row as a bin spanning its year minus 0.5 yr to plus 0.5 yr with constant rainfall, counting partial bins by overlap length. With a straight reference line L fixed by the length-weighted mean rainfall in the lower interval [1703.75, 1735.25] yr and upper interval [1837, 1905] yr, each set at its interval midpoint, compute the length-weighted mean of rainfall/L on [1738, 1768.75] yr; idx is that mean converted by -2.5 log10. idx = 0.32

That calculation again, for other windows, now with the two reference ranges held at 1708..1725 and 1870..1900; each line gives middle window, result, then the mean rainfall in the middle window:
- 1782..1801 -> -0.14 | 14.1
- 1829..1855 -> 0.05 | 11.4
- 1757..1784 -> 0.19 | 10.5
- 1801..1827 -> -0.02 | 12.4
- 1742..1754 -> 0.16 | 11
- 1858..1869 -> -0.09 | 12.9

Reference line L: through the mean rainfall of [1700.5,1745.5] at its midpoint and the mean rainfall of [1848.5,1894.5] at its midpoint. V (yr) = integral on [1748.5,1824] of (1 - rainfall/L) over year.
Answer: 5.5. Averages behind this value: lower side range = 13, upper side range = 12.1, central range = 11.7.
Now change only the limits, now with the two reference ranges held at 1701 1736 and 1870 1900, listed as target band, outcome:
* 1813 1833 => -0.1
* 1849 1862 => 0.4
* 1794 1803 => -1.4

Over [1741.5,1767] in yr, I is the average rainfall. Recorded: 8.88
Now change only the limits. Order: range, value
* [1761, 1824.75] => 12.5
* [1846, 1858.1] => 11.2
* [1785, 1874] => 12.5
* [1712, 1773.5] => 11.4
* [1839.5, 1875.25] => 11.9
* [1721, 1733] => 13.7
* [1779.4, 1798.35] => 14.1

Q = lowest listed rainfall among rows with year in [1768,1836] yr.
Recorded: 9.946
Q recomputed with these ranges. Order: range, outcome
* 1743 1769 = 5.476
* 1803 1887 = 10.77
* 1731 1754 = 7.343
